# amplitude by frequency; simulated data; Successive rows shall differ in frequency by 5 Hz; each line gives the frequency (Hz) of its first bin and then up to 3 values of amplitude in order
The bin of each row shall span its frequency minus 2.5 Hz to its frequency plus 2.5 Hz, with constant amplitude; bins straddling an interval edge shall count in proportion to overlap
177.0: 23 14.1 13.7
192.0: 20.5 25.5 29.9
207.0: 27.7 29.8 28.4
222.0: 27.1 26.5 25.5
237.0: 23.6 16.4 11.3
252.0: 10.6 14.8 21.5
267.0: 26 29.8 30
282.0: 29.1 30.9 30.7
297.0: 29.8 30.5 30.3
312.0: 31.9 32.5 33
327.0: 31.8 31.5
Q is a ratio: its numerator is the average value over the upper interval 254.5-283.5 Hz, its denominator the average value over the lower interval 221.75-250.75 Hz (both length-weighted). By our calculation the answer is 1.20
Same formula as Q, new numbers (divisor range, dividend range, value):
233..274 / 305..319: 1.63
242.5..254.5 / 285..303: 2.57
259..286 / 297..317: 1.14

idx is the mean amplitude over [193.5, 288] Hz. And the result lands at 24.3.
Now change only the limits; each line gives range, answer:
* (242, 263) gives 14.3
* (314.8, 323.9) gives 32.7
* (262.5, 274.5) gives 26.8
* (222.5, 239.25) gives 25.5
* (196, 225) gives 28.2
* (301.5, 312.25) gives 30.8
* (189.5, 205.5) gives 25.4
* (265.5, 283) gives 28.8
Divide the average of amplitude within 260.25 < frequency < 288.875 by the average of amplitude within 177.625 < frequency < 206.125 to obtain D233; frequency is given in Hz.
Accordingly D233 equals 1.3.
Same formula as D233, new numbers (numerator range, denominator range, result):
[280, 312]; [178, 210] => 1.38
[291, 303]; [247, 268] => 1.80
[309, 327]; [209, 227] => 1.15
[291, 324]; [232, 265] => 1.82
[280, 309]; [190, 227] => 1.12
